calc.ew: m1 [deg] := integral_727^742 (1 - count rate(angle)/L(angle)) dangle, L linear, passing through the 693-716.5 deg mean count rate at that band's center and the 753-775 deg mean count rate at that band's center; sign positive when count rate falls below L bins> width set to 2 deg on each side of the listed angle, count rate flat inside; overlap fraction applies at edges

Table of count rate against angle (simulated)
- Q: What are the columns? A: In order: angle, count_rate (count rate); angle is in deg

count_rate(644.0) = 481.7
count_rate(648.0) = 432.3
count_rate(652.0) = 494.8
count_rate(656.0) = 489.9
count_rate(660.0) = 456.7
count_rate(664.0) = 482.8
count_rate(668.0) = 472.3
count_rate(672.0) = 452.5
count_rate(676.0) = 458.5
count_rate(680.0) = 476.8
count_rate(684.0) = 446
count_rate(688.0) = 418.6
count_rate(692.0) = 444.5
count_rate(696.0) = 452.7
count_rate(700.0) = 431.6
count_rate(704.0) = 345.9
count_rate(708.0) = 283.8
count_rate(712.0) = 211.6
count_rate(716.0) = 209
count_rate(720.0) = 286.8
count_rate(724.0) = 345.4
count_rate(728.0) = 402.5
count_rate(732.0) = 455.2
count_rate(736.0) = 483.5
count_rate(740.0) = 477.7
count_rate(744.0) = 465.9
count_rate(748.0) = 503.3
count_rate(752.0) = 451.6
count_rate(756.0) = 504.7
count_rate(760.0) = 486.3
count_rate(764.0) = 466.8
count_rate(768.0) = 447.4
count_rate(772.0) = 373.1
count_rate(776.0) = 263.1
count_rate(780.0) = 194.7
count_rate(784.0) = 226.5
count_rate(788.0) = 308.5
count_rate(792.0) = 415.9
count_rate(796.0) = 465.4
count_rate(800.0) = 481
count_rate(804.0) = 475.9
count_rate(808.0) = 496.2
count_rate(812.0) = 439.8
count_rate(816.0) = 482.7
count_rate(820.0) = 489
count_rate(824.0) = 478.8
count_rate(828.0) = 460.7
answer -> -2.6 deg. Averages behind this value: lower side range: 335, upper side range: 447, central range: 458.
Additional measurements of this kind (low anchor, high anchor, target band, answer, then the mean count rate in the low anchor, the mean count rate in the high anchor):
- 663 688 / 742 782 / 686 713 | 4.39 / 460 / 416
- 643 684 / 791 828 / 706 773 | 9.39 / 468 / 470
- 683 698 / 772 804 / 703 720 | 6.47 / 440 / 347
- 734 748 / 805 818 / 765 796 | 9.33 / 480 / 473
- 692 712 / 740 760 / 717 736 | 2.35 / 368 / 482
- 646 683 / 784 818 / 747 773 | -1.19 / 468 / 433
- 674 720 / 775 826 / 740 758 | -4.20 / 376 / 404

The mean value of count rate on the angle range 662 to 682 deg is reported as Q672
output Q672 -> 469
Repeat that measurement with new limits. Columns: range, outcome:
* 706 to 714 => 248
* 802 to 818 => 474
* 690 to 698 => 449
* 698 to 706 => 389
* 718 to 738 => 395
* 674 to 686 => 460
